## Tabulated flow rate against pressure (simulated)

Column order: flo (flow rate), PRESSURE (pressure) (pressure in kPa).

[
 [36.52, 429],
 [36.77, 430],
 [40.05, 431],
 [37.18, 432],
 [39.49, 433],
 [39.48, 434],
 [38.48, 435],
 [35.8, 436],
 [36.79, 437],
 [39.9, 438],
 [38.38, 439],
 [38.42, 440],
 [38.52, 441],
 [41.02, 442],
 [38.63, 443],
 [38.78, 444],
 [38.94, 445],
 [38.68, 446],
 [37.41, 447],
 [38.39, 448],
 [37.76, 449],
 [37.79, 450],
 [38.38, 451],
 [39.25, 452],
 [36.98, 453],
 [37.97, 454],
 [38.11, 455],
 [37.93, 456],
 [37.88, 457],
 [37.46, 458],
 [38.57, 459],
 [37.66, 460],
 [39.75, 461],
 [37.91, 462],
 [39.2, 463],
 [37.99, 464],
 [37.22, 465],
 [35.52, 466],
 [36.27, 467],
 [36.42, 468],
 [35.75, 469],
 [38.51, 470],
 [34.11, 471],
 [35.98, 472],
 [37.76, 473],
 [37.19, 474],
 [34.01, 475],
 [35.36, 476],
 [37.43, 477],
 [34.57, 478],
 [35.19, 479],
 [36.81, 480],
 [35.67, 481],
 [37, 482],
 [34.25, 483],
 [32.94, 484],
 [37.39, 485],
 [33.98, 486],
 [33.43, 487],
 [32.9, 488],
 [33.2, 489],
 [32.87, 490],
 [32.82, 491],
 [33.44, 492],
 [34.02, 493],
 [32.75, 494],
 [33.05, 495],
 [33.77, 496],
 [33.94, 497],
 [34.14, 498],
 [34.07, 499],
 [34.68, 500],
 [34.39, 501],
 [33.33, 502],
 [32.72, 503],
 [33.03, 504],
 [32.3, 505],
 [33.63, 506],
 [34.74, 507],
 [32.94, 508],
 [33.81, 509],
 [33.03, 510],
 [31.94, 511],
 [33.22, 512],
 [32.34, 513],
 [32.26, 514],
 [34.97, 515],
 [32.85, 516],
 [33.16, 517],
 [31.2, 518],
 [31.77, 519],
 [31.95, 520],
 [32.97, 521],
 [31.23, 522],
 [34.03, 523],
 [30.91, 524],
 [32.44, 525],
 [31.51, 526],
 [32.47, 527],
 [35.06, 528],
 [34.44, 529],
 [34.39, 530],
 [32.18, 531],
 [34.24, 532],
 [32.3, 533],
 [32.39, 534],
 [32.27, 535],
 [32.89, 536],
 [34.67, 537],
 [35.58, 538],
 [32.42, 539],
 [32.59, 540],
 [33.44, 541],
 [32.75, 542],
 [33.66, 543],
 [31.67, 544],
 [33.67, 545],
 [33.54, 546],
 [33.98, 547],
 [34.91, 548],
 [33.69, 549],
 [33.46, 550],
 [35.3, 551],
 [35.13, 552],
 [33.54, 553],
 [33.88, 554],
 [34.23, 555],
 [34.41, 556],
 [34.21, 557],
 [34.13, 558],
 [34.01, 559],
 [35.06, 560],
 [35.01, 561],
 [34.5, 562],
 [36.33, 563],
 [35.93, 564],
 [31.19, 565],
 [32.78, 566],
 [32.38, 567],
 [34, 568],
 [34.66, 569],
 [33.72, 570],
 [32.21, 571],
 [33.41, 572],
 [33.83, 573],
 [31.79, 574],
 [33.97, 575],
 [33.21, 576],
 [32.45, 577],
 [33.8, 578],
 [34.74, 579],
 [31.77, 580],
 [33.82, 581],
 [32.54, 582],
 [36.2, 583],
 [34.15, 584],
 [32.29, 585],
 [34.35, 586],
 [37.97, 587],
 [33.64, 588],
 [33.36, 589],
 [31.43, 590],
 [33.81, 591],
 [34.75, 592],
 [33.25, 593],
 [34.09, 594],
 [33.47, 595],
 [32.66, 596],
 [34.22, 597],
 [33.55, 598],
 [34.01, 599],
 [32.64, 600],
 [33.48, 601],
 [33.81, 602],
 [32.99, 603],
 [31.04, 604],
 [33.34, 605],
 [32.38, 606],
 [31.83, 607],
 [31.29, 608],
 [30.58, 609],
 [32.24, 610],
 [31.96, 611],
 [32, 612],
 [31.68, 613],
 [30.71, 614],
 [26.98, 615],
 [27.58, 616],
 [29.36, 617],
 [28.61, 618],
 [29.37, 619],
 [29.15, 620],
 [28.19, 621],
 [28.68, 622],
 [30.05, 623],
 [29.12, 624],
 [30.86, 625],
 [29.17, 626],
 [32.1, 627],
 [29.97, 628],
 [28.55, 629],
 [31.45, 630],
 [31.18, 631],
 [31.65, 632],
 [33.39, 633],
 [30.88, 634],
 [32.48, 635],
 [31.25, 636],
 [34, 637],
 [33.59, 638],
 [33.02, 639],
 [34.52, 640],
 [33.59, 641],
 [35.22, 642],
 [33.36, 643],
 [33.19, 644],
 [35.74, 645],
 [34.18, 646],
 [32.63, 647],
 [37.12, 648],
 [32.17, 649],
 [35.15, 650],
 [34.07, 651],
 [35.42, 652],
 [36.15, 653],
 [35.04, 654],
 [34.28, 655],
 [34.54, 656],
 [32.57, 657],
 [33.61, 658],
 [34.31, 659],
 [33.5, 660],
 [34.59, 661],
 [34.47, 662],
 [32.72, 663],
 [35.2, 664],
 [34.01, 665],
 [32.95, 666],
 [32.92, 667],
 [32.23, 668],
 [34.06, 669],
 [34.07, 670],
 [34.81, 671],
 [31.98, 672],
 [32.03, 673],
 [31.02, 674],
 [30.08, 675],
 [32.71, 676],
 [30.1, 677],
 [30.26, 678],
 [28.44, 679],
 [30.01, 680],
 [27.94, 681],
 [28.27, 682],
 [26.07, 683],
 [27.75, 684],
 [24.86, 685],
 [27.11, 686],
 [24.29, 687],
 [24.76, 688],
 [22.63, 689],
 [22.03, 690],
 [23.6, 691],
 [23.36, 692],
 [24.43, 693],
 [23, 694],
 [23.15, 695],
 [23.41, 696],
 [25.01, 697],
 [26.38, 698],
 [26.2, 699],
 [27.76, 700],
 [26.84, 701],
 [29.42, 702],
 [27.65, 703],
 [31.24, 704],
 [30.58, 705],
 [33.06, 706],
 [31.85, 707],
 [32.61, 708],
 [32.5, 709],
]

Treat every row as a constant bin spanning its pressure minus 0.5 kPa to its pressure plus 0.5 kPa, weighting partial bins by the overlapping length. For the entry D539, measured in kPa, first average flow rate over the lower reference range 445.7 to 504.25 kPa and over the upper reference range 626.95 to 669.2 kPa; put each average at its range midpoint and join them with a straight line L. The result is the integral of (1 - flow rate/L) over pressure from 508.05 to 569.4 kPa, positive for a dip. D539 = 2.73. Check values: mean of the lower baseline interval 35.9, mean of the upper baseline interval 33.4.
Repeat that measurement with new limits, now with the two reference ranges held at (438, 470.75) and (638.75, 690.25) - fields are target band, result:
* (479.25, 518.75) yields 3.3 kPa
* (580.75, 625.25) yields 2.2 kPa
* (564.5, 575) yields 0.5 kPa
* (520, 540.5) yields 1.6 kPa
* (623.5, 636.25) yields 0.8 kPa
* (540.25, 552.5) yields 0.6 kPa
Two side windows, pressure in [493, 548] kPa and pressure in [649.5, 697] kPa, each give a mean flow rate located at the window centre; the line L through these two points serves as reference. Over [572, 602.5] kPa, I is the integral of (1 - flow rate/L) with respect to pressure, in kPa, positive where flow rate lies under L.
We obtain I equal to -1.7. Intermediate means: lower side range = 33.2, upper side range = 30.2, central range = 33.6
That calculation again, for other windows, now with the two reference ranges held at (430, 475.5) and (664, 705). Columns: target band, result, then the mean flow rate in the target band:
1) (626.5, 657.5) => -3.35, 33.3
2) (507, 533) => 1.63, 32.9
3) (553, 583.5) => -0.64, 33.8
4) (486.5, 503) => 1.19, 33.5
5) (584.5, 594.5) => -0.51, 33.9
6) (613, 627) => 0.77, 29.3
